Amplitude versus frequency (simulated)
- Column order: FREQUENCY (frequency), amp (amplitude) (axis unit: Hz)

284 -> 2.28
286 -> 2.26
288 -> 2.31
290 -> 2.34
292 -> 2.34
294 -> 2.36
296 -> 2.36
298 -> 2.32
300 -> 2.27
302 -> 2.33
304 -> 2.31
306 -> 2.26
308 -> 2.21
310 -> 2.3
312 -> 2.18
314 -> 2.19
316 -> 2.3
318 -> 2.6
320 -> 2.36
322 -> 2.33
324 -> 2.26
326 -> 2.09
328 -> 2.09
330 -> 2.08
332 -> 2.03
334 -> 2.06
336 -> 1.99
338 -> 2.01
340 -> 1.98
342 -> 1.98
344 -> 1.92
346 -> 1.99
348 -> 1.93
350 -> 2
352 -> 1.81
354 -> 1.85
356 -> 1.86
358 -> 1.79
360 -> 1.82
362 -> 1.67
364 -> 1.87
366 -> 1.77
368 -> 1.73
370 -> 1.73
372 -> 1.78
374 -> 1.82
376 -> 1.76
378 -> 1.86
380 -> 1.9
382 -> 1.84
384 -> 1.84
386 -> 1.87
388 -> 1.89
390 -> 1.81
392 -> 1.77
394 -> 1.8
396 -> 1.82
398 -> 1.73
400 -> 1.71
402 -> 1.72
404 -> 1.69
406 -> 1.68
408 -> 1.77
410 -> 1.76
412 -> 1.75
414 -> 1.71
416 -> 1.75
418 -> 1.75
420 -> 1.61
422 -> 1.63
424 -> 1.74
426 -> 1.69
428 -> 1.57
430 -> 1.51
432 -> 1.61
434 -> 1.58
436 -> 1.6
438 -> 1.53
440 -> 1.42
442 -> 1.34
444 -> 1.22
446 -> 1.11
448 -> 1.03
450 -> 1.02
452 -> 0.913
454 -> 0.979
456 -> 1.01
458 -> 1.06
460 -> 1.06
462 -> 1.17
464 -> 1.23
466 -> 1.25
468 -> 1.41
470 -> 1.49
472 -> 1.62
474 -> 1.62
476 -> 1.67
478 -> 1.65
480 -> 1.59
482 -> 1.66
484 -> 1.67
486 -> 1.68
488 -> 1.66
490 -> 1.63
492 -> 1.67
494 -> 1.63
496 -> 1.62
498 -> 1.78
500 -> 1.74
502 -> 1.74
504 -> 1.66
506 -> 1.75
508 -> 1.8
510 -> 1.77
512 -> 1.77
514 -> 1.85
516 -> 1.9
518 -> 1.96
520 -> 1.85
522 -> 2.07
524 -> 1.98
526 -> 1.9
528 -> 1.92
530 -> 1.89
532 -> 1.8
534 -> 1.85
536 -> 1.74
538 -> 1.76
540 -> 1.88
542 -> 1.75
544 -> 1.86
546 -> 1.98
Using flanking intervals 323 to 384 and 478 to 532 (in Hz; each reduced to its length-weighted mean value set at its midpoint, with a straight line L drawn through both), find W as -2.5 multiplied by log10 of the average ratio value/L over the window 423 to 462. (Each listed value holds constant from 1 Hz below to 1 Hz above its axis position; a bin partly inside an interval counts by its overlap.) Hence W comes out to 0.36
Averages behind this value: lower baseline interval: 1.91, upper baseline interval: 1.77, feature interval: 1.31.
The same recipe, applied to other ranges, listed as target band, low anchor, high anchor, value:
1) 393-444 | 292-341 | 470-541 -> 0.19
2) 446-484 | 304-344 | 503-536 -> 0.43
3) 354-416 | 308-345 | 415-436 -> 0.04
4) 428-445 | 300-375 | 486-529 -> 0.27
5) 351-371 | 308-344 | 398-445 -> 0.10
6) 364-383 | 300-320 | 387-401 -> 0.06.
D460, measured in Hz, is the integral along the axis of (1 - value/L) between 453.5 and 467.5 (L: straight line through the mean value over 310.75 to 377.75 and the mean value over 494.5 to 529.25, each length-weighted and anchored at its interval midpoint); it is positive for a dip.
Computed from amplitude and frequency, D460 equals 5.6 Hz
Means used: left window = 1.99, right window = 1.82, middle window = 1.12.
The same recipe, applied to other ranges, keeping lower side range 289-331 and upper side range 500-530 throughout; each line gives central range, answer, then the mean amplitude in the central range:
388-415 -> 4.33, 1.75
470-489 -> 2.82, 1.64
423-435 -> 2.44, 1.62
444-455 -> 5.30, 1.03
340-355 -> 1.85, 1.93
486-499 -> 1.58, 1.67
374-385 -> 1.52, 1.84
